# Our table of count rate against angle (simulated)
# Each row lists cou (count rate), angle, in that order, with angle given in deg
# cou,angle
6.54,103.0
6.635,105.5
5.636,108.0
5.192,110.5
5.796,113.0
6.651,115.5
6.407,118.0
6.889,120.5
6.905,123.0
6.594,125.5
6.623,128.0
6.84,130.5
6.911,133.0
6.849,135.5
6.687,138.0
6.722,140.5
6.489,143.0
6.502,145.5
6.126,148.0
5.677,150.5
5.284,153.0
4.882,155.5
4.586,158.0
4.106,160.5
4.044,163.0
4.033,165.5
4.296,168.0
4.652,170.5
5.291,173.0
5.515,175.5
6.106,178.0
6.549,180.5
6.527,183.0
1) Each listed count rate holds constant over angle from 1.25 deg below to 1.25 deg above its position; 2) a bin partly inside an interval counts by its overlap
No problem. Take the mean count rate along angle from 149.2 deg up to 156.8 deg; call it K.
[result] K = 5.28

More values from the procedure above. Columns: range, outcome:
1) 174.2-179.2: 5.8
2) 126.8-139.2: 6.78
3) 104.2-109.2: 6.14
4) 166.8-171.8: 4.48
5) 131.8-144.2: 6.73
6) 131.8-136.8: 6.88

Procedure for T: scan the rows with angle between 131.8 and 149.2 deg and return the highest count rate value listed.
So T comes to 6.911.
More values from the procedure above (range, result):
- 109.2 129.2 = 6.905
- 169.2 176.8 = 5.515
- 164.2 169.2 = 4.296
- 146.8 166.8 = 6.126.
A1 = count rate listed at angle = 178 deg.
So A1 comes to 6.106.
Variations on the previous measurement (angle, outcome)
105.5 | 6.635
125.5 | 6.594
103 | 6.54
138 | 6.687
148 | 6.126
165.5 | 4.033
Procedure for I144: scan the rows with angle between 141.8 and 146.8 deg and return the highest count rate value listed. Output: 6.502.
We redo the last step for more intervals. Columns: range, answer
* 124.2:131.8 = 6.84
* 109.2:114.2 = 5.796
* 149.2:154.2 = 5.677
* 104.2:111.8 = 6.635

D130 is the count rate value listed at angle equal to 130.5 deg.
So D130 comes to 6.84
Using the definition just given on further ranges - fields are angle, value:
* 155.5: 4.882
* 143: 6.489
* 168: 4.296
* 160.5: 4.106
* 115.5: 6.651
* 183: 6.527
